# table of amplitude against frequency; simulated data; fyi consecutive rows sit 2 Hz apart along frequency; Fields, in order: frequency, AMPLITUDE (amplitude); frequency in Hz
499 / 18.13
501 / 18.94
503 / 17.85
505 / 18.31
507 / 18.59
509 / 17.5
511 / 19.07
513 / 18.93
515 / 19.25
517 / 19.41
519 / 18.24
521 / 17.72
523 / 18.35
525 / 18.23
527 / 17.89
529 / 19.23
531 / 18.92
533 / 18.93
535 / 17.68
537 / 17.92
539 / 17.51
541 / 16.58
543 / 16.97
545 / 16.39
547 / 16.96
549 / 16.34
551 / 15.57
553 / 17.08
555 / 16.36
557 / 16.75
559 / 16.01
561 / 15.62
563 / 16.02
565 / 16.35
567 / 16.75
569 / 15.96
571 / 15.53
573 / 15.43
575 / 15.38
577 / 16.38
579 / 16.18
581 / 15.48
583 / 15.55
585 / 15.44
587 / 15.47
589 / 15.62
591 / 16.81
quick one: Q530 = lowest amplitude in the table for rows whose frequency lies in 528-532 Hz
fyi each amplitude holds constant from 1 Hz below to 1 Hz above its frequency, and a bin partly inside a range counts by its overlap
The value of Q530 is 18.92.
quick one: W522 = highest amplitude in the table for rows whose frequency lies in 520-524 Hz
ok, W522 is 18.35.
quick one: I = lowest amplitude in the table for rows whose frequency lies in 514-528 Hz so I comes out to 17.72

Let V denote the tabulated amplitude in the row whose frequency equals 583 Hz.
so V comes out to 15.55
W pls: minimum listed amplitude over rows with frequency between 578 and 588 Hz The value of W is 15.44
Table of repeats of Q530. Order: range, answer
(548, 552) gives 15.57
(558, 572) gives 15.53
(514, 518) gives 19.25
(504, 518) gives 17.5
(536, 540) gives 17.51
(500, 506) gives 17.85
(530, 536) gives 17.68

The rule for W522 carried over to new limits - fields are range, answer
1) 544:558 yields 17.08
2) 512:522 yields 19.41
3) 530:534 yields 18.93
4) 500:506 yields 18.94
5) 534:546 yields 17.92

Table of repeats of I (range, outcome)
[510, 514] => 18.93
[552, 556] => 16.36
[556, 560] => 16.01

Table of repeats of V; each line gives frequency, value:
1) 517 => 19.41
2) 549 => 16.34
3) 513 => 18.93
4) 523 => 18.35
